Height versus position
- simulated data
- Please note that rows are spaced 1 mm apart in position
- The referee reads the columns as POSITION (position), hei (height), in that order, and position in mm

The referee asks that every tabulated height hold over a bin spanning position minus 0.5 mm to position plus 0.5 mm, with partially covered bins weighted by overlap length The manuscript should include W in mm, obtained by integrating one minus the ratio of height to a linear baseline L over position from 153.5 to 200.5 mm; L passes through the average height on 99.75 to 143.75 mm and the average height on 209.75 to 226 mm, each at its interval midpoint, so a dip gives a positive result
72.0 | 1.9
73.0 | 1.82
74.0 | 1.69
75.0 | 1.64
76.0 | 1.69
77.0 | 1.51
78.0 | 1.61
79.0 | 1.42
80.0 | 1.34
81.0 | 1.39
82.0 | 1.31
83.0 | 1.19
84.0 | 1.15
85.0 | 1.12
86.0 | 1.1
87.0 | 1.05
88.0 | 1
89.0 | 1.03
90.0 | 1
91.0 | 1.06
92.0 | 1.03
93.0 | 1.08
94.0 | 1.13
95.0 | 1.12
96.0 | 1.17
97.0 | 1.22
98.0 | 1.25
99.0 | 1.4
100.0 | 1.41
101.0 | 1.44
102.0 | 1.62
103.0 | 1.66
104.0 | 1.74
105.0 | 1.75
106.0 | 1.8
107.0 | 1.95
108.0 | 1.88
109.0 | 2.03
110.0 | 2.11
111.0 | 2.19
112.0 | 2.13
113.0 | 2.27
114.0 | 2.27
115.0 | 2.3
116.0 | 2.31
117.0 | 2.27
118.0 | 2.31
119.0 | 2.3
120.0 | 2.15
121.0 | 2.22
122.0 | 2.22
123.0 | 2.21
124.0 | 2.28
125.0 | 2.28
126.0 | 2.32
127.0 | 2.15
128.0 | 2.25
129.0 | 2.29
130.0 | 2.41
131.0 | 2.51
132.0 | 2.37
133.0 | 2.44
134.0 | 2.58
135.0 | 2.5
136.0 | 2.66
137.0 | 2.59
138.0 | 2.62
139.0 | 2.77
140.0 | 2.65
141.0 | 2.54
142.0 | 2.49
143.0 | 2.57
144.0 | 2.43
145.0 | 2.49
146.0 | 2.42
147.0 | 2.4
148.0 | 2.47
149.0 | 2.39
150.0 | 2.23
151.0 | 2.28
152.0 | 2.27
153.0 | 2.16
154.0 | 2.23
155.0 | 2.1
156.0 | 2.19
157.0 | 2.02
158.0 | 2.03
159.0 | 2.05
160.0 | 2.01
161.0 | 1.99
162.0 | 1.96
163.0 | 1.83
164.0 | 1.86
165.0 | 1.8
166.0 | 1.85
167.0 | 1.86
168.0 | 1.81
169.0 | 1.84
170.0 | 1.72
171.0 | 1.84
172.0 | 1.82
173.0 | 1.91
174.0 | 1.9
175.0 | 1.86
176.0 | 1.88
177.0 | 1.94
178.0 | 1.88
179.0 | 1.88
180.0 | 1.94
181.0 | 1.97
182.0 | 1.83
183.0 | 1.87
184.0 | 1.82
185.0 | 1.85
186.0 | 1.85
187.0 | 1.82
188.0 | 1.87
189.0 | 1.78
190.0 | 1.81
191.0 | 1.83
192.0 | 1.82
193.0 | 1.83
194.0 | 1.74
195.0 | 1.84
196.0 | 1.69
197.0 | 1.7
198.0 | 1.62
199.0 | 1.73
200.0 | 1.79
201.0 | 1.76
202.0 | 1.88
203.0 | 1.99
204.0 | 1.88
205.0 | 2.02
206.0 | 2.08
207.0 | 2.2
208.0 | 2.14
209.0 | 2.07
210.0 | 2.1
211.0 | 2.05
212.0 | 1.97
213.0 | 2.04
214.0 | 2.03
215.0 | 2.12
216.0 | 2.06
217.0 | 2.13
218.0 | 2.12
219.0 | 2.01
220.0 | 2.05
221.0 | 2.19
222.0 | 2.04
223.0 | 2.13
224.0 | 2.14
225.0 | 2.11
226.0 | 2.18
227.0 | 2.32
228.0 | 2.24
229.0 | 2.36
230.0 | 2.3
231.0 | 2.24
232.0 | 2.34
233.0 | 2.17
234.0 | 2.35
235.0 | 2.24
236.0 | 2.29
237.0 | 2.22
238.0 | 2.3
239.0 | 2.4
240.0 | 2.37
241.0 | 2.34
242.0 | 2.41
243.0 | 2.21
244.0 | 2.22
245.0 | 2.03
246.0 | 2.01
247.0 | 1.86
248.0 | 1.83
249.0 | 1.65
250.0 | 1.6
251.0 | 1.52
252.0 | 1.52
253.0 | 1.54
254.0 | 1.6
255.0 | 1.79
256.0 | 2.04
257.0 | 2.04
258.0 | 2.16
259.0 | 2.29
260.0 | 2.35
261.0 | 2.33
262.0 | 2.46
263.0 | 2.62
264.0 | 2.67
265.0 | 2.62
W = 6.0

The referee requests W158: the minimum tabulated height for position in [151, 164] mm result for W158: 1.83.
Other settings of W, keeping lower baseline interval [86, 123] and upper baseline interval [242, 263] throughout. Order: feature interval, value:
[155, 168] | -1.1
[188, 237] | -3.3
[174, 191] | -0.2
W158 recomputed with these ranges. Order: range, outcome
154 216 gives 1.62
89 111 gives 1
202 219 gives 1.88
